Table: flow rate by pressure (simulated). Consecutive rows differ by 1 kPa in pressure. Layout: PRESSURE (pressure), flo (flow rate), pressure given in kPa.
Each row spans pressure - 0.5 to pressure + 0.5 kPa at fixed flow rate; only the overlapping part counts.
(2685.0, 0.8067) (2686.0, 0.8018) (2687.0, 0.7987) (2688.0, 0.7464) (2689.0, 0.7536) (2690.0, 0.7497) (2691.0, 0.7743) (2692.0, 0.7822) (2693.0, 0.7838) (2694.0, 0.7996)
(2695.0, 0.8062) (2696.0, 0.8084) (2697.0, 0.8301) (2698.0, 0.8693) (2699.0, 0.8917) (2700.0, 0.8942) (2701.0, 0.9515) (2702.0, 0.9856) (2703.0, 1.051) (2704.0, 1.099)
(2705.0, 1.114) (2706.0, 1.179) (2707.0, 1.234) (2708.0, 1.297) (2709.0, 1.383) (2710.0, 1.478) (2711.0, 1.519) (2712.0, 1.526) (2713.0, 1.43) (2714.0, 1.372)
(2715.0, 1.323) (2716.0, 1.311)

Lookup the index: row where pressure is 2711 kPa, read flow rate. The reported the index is 1.519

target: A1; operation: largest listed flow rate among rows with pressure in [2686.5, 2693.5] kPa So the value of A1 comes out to 0.7987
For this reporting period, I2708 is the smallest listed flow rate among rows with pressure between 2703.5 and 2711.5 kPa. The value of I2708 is 1.099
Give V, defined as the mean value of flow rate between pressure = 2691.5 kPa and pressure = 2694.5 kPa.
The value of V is 0.789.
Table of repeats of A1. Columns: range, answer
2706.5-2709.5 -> 1.383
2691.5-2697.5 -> 0.8301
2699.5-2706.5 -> 1.179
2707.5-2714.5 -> 1.526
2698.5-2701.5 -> 0.9515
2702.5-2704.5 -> 1.099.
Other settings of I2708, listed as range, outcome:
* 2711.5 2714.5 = 1.372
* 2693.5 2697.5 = 0.7996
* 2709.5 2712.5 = 1.478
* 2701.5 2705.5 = 0.9856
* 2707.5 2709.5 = 1.297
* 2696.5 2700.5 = 0.8301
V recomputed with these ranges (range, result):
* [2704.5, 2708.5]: 1.21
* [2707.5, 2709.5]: 1.34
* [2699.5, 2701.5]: 0.923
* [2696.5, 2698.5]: 0.85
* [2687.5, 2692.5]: 0.761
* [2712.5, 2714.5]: 1.4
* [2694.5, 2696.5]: 0.807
